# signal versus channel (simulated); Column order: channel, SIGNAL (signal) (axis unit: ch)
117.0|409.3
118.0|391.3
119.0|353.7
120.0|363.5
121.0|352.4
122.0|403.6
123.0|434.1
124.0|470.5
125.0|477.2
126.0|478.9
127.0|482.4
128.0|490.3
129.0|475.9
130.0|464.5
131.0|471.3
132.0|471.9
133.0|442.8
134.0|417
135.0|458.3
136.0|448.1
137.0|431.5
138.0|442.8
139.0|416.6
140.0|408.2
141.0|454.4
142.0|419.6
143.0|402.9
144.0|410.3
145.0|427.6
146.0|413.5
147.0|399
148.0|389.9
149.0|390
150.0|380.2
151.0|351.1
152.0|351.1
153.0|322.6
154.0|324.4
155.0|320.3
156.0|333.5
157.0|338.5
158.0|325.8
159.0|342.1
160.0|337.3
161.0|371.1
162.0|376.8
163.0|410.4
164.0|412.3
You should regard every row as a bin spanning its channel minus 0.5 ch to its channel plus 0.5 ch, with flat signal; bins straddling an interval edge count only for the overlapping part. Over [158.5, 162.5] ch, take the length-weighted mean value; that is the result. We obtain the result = 357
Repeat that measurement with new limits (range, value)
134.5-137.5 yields 446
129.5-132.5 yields 469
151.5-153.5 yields 337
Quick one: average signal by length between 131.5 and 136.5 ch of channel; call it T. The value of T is 448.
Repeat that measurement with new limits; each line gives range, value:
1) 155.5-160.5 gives 335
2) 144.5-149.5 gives 404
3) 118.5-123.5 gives 381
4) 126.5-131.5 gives 477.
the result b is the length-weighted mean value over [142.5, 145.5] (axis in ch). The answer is 414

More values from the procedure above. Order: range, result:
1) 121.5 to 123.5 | 419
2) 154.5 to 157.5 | 331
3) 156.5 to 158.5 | 332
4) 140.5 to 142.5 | 437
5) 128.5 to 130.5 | 470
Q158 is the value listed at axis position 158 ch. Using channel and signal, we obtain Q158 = 325.8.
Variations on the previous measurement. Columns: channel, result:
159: 342.1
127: 482.4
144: 410.3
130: 464.5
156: 333.5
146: 413.5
